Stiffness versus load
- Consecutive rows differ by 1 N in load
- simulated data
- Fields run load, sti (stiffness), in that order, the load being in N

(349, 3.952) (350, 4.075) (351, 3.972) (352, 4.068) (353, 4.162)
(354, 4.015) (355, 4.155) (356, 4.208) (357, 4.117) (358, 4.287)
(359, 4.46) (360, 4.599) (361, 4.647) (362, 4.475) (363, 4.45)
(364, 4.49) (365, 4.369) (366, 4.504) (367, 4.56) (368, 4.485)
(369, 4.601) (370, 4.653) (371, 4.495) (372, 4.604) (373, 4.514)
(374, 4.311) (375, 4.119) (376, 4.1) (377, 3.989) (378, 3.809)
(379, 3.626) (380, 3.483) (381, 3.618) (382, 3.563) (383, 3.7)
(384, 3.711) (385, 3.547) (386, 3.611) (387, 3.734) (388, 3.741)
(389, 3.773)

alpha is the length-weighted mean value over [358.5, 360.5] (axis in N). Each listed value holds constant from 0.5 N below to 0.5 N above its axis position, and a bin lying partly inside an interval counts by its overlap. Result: 4.53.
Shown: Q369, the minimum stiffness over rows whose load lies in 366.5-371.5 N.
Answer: 4.485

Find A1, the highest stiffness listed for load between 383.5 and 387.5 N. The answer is 3.734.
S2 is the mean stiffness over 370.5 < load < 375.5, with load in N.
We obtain 4.41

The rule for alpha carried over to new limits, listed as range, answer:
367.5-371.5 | 4.56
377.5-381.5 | 3.63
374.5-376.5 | 4.11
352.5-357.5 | 4.13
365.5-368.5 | 4.52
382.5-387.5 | 3.66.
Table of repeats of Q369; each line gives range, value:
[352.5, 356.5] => 4.015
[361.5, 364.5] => 4.45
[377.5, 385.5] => 3.483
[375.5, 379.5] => 3.626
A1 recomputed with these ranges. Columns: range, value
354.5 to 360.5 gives 4.599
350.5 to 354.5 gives 4.162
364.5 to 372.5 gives 4.653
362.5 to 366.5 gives 4.504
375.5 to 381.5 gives 4.1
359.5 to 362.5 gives 4.647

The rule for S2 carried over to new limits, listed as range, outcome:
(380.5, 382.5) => 3.59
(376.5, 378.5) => 3.9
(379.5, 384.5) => 3.61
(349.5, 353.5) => 4.07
